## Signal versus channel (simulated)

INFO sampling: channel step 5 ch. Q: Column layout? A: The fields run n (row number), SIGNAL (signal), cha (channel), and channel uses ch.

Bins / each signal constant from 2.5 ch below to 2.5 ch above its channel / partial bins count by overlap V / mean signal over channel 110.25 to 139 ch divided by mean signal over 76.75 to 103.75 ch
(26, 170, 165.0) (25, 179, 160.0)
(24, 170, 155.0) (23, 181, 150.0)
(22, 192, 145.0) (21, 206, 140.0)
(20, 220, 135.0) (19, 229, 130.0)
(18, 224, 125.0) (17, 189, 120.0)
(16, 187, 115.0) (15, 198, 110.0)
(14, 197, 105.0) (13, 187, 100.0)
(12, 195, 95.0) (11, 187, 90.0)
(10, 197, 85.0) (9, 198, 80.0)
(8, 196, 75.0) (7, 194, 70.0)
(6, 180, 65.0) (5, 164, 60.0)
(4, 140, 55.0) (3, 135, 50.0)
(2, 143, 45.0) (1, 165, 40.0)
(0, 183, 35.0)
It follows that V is 1.08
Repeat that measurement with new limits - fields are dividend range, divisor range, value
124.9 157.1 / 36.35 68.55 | 1.29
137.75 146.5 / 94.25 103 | 1.05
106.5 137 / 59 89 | 1.09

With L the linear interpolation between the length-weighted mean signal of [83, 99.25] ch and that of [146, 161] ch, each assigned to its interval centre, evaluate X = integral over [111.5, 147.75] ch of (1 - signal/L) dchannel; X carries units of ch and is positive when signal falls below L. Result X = -4.53 ch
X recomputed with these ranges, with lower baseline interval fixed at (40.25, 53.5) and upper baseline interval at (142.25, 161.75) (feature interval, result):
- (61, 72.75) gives -2.6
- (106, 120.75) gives -2.2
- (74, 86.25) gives -3.3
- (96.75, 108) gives -2.0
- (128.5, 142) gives -3.3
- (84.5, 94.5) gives -2.1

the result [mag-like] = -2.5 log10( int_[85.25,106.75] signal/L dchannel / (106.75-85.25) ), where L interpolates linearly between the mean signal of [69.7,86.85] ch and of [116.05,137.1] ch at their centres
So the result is 0.06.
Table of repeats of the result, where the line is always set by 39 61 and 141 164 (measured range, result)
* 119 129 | -0.23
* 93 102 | -0.17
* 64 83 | -0.24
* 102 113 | -0.18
